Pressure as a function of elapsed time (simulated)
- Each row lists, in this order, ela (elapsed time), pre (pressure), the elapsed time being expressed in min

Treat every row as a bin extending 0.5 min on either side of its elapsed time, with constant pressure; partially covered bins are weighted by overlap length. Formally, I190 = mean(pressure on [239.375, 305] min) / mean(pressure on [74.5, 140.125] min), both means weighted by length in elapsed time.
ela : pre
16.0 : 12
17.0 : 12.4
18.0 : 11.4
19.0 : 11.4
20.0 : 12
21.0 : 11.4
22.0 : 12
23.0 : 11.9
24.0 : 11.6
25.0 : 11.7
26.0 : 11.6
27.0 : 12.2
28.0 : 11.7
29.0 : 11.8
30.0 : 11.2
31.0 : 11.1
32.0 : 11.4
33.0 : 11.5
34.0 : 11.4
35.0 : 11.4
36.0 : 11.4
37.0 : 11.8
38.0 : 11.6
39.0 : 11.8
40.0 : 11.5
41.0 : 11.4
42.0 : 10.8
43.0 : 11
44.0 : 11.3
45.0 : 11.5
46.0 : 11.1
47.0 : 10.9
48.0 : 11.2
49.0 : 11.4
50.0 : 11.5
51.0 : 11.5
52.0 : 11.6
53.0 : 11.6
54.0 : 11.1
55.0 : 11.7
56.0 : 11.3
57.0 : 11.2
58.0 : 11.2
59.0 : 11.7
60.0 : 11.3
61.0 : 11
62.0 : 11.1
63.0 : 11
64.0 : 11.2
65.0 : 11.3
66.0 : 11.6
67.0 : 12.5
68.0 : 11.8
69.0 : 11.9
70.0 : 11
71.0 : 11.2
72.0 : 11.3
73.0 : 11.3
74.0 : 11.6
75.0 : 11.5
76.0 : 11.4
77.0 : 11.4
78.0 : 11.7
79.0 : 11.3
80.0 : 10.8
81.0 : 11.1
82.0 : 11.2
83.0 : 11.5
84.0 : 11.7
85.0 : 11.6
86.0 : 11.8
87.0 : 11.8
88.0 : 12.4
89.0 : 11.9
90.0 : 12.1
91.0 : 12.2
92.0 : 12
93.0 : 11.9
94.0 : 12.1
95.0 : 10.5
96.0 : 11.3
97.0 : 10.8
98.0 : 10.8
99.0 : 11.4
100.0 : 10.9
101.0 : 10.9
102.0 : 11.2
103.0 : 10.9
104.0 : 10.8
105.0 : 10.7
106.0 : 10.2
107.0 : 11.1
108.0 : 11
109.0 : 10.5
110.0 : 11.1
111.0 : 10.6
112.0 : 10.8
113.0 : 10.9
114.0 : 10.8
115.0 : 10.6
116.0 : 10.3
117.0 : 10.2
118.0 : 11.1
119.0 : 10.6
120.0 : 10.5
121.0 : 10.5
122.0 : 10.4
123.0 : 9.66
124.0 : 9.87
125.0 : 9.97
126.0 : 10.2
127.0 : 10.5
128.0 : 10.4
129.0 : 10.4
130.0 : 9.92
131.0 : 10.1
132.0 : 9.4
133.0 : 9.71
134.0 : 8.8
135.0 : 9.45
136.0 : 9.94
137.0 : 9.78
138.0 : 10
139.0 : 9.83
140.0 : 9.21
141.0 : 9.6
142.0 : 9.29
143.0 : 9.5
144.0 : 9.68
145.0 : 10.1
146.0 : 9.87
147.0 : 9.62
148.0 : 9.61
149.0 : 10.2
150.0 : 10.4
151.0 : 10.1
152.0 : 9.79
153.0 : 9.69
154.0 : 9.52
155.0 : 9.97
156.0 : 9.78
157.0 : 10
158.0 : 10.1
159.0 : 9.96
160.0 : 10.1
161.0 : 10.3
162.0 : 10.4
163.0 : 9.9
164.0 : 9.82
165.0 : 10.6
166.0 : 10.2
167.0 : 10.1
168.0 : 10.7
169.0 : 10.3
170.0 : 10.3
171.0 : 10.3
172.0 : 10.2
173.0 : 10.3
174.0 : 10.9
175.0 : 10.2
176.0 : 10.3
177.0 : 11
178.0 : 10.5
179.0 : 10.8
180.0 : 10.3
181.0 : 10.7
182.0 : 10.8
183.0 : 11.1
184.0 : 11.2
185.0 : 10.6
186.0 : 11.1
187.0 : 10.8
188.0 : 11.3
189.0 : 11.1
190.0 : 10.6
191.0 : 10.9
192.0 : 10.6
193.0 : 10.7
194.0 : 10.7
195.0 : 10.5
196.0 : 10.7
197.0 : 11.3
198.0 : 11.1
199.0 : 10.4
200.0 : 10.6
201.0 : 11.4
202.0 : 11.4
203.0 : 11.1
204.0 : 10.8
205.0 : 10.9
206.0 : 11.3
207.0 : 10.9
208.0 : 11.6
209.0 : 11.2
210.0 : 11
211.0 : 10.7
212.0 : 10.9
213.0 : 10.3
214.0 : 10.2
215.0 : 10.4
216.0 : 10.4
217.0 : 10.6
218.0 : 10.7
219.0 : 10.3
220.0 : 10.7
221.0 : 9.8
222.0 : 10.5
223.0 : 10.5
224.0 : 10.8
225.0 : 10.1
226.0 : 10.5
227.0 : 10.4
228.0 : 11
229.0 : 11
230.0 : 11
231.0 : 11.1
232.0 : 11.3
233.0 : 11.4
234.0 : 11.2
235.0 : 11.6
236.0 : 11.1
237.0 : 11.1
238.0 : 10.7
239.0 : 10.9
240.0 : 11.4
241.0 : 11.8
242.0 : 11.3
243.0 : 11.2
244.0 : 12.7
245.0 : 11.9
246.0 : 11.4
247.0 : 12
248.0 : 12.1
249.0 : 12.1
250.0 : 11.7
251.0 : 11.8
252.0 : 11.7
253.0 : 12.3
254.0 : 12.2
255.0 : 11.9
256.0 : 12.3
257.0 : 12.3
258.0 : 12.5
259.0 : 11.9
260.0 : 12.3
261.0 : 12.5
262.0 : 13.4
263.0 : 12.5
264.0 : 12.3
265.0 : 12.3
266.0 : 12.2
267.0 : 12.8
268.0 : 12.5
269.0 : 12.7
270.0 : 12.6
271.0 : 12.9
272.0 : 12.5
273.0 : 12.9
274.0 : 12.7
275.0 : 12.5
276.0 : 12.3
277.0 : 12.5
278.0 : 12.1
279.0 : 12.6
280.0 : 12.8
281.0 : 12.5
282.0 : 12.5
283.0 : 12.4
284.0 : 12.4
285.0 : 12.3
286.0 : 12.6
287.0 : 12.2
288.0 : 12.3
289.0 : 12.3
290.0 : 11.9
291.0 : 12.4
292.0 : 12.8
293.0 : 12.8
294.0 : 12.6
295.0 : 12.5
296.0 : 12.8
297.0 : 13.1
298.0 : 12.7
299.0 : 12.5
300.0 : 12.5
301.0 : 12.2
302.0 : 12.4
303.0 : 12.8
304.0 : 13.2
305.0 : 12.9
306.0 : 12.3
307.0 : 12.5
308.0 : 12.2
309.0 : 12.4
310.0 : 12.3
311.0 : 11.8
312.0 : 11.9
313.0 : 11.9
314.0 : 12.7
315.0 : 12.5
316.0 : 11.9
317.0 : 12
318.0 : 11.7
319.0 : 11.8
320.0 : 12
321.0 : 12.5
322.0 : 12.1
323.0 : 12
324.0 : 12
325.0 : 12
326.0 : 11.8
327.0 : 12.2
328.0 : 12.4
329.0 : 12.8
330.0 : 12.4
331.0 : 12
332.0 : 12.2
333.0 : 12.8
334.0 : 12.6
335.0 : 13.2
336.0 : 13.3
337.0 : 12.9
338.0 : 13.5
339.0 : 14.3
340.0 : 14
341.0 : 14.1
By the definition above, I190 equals 1.14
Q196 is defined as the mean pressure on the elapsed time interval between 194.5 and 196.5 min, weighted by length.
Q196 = 10.6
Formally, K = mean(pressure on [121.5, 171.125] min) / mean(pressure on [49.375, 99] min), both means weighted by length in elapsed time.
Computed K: 0.9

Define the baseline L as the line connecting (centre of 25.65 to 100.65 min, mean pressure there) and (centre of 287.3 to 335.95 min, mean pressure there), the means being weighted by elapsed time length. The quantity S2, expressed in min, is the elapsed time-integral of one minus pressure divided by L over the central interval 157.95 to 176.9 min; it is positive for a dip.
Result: 2.5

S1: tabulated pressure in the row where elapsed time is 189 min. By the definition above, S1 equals 11.1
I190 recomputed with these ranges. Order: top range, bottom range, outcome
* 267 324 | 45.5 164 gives 1.16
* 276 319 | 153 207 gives 1.17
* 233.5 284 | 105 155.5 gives 1.20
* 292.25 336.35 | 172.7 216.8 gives 1.15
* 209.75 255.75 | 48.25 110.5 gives 0.98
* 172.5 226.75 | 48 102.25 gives 0.94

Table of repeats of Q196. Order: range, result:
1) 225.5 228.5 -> 10.6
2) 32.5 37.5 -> 11.5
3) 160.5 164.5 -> 10.1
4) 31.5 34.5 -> 11.4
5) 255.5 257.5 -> 12.3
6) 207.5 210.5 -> 11.3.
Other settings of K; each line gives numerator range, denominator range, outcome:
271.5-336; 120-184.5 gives 1.23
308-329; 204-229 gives 1.14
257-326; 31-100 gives 1.09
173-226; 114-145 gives 1.08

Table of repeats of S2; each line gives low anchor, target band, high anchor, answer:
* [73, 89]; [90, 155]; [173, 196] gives 4.86 min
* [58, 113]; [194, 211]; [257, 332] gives 1.33 min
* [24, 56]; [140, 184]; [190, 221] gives 3.20 min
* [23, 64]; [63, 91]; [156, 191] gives -0.96 min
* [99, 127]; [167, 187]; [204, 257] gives 0.57 min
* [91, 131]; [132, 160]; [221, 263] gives 3.04 min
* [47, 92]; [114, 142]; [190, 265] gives 3.35 min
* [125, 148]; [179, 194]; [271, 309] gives -0.22 min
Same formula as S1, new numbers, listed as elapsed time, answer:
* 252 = 11.7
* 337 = 12.9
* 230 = 11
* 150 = 10.4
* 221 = 9.8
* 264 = 12.3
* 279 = 12.6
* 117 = 10.2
